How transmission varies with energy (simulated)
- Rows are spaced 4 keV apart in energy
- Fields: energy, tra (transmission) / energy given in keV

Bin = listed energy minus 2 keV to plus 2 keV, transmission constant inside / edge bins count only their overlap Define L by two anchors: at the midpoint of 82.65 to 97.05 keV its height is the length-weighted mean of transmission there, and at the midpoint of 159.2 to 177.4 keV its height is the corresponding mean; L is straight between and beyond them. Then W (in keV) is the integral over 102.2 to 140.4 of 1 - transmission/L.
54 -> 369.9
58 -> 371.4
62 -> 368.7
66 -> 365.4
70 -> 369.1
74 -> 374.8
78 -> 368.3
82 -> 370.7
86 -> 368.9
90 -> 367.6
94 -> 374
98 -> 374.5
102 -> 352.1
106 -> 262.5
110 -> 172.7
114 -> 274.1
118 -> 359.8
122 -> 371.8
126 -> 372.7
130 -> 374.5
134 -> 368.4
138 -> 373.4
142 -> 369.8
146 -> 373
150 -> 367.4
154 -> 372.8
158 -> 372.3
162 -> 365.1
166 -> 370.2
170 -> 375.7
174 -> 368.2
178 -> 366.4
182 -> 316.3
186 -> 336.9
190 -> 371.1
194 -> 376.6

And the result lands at 4.4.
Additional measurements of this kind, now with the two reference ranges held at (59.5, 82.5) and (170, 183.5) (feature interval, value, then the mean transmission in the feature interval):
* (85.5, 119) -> 4.2 keV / 320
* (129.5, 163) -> -1.1 keV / 371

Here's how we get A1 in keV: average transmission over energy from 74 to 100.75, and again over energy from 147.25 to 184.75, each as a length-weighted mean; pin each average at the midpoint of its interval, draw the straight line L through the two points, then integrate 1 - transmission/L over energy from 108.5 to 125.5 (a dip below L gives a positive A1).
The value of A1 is 2.9 keV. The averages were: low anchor 370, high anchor 363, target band 305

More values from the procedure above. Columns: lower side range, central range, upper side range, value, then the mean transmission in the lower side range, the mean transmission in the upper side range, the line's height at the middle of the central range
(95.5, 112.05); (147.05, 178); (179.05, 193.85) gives -3.60 keV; 293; 347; 332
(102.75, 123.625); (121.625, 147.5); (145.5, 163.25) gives -3.19 keV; 291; 370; 332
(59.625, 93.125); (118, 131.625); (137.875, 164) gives -0.04 keV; 369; 370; 370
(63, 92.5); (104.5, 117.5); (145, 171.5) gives 4.23 keV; 369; 371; 370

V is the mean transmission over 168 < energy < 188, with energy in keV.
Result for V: 353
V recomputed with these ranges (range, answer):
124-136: 372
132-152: 370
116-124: 366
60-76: 370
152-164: 370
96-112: 290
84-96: 370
